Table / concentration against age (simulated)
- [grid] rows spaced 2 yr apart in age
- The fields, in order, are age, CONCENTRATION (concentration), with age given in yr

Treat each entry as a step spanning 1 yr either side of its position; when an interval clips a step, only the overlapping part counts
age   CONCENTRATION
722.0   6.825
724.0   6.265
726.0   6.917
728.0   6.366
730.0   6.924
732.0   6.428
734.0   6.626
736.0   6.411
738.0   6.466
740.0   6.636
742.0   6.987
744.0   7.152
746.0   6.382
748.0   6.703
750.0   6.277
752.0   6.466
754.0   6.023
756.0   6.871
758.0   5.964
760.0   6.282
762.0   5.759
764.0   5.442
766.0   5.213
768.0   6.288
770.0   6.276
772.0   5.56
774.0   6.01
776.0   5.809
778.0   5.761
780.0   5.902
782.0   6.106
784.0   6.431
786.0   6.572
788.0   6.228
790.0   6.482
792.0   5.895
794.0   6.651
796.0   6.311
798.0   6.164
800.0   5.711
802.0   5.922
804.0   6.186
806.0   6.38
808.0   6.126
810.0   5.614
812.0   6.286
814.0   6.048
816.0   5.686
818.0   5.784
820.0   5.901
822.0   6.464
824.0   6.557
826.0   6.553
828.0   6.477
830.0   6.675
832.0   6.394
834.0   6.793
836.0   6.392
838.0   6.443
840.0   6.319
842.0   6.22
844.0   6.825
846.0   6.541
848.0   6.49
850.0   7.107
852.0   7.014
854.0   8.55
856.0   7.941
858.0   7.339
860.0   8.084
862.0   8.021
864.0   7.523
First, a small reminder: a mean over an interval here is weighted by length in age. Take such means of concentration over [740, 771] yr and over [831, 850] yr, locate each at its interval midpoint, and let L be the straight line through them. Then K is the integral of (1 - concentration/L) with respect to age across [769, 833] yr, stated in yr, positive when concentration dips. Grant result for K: 2.6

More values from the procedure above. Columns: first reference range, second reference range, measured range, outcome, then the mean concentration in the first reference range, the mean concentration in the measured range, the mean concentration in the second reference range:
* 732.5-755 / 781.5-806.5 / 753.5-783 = 2.07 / 6.55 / 5.95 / 6.23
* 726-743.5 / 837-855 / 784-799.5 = 0.97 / 6.64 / 6.32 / 6.83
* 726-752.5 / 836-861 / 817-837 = 1.62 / 6.62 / 6.4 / 7.05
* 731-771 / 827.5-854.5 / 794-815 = 1.44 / 6.33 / 6.1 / 6.7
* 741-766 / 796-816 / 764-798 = 0.51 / 6.31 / 6.08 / 6.04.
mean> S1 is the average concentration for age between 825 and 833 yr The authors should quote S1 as 6.52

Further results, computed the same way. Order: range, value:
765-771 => 5.93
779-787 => 6.25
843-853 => 6.8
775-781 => 5.82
